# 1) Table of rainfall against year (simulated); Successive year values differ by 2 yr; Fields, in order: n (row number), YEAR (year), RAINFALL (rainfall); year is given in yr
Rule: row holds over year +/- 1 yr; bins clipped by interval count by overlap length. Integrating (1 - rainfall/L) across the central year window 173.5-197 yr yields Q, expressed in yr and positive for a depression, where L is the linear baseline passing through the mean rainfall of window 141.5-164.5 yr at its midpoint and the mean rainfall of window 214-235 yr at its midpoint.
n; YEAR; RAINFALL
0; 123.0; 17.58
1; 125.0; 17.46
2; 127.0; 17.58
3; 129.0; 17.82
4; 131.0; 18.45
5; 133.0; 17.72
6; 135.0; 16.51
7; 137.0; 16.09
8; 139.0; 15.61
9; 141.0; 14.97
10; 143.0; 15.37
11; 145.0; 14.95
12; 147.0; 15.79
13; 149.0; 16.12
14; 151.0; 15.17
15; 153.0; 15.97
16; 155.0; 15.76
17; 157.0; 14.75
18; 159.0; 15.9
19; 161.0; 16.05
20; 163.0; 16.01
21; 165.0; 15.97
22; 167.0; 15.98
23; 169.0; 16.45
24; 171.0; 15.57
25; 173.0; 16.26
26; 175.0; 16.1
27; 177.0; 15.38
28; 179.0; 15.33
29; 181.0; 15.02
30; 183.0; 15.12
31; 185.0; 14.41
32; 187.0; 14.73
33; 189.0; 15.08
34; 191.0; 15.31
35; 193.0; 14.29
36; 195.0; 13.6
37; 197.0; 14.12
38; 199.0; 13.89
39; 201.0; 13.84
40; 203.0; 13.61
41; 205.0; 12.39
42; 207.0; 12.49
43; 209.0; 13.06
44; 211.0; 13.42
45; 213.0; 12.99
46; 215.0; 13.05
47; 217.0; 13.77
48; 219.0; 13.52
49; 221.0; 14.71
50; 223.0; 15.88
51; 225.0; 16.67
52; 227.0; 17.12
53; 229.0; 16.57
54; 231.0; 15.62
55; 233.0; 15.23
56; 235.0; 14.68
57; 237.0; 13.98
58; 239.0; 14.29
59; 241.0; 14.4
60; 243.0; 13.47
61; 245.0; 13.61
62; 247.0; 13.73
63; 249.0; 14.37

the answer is 0.74 yr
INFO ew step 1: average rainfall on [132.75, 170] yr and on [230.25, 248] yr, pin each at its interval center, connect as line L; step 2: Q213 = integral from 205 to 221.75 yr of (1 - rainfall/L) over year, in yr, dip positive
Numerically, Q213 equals 1.7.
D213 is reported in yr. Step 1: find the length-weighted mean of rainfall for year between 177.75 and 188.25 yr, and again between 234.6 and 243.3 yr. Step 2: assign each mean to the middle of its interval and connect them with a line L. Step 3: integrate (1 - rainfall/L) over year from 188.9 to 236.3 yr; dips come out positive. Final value 0.6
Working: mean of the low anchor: 14.9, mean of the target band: 14.4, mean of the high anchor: 14.2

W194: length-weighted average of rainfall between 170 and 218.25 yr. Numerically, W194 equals 14.3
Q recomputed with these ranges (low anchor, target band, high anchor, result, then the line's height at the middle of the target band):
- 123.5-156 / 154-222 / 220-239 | 5.5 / 15.9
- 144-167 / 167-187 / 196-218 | -1.1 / 14.7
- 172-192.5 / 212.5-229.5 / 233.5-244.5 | -0.5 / 14.5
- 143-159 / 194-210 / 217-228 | 2.1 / 15.4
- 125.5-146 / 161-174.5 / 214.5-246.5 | -0.1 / 15.9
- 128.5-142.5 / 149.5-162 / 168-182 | 0.4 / 16.2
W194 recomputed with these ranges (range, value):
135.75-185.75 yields 15.6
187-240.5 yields 14.4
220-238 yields 15.6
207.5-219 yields 13.2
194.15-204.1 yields 13.8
